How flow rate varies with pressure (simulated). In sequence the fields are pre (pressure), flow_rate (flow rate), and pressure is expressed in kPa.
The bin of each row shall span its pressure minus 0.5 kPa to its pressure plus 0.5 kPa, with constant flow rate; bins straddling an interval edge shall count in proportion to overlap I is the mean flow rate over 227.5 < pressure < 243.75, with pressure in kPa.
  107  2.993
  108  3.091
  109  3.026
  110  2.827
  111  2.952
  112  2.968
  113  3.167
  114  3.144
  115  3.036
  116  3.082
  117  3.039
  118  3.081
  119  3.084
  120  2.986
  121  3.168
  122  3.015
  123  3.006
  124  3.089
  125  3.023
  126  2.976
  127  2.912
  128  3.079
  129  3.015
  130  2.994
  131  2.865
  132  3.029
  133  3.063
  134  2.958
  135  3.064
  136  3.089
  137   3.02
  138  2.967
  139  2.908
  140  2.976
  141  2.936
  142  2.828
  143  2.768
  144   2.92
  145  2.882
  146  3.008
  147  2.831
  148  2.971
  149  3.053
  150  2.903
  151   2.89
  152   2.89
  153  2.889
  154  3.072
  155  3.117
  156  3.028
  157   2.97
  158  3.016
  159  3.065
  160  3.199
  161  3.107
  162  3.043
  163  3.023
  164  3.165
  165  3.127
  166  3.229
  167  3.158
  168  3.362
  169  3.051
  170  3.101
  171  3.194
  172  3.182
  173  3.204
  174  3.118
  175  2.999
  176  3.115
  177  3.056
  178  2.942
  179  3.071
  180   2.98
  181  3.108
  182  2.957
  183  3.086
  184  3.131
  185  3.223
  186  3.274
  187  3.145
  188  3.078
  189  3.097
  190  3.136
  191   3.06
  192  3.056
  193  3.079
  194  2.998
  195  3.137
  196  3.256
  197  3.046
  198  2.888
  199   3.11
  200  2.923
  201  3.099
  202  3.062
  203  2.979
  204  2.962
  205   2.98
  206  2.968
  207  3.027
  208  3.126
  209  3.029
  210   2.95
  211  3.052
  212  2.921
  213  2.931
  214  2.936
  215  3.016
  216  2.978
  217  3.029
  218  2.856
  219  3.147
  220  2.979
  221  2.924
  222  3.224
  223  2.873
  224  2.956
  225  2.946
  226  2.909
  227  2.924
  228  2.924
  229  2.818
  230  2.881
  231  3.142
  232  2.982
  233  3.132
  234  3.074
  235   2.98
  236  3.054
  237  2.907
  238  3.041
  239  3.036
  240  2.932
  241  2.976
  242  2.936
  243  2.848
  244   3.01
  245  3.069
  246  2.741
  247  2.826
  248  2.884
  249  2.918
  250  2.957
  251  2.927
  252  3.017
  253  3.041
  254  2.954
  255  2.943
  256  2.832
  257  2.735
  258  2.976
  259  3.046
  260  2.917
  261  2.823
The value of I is 2.98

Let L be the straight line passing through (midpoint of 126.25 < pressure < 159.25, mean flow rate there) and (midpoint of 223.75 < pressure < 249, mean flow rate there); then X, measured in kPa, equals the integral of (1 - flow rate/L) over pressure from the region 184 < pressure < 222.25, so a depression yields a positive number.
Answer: -1.1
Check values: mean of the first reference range 2.97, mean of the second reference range 2.96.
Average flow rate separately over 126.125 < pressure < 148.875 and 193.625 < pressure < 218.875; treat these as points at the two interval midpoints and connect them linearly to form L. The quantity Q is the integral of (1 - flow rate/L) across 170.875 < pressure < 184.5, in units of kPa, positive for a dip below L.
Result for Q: -0.4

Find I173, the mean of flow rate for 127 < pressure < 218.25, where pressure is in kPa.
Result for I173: 3.03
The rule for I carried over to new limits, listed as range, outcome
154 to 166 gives 3.08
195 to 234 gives 3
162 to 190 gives 3.12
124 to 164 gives 2.99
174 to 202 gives 3.08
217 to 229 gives 2.97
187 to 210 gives 3.05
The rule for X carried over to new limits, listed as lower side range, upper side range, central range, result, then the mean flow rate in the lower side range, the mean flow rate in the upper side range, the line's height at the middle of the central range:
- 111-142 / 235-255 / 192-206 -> -0.3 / 3.02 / 2.95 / 2.98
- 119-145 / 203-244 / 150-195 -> -1.5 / 2.99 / 2.98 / 2.98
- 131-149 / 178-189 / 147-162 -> 0.0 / 2.95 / 3.1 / 3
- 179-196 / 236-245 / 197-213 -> 0.3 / 3.1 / 2.97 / 3.06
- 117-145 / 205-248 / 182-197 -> -0.7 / 2.99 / 2.98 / 2.98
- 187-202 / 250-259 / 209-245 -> 0.2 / 3.07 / 2.94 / 3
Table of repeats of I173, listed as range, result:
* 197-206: 3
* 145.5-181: 3.06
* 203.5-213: 3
